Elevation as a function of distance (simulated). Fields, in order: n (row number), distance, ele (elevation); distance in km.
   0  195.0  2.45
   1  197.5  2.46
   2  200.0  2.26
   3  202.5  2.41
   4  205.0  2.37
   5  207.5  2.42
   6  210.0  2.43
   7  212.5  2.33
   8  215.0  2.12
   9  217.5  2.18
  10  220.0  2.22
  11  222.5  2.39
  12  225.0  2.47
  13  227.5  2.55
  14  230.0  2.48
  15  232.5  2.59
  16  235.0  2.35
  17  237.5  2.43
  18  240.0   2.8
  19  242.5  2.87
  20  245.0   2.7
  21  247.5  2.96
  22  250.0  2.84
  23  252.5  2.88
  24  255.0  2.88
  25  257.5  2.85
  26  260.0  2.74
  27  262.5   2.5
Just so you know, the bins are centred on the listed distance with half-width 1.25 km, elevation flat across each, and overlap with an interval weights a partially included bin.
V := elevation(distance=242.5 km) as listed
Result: 2.87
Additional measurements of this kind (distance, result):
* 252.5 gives 2.88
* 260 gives 2.74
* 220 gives 2.22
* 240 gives 2.8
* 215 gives 2.12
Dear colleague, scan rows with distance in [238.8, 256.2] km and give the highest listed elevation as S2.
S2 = 2.96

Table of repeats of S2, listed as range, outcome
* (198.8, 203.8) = 2.41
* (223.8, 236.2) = 2.59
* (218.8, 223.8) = 2.39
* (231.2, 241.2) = 2.8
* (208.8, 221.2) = 2.43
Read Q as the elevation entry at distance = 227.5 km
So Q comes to 2.55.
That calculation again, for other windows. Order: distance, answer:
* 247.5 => 2.96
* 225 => 2.47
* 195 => 2.45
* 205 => 2.37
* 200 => 2.26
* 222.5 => 2.39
